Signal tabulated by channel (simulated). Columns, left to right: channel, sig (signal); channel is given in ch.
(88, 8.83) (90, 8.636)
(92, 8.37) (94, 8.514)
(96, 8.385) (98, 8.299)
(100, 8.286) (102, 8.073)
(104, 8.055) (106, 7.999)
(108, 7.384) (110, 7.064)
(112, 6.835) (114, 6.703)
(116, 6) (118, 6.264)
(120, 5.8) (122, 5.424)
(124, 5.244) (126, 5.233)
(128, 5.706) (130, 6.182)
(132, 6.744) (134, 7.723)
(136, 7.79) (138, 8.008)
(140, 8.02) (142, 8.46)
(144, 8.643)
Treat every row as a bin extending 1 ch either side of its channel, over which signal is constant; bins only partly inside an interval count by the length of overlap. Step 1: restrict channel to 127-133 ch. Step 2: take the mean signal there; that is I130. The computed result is 6.21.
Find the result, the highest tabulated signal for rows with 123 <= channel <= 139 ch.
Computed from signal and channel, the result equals 8.008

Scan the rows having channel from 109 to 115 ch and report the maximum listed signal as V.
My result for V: 7.064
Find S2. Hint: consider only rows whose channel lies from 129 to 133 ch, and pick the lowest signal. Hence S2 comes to 6.182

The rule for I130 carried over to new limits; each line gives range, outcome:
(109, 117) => 6.65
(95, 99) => 8.34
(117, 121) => 6.03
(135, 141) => 7.94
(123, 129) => 5.39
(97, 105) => 8.18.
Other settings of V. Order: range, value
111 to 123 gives 6.835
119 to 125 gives 5.8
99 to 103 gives 8.286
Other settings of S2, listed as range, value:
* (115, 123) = 5.424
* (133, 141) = 7.723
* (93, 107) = 7.999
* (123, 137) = 5.233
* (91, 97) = 8.37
